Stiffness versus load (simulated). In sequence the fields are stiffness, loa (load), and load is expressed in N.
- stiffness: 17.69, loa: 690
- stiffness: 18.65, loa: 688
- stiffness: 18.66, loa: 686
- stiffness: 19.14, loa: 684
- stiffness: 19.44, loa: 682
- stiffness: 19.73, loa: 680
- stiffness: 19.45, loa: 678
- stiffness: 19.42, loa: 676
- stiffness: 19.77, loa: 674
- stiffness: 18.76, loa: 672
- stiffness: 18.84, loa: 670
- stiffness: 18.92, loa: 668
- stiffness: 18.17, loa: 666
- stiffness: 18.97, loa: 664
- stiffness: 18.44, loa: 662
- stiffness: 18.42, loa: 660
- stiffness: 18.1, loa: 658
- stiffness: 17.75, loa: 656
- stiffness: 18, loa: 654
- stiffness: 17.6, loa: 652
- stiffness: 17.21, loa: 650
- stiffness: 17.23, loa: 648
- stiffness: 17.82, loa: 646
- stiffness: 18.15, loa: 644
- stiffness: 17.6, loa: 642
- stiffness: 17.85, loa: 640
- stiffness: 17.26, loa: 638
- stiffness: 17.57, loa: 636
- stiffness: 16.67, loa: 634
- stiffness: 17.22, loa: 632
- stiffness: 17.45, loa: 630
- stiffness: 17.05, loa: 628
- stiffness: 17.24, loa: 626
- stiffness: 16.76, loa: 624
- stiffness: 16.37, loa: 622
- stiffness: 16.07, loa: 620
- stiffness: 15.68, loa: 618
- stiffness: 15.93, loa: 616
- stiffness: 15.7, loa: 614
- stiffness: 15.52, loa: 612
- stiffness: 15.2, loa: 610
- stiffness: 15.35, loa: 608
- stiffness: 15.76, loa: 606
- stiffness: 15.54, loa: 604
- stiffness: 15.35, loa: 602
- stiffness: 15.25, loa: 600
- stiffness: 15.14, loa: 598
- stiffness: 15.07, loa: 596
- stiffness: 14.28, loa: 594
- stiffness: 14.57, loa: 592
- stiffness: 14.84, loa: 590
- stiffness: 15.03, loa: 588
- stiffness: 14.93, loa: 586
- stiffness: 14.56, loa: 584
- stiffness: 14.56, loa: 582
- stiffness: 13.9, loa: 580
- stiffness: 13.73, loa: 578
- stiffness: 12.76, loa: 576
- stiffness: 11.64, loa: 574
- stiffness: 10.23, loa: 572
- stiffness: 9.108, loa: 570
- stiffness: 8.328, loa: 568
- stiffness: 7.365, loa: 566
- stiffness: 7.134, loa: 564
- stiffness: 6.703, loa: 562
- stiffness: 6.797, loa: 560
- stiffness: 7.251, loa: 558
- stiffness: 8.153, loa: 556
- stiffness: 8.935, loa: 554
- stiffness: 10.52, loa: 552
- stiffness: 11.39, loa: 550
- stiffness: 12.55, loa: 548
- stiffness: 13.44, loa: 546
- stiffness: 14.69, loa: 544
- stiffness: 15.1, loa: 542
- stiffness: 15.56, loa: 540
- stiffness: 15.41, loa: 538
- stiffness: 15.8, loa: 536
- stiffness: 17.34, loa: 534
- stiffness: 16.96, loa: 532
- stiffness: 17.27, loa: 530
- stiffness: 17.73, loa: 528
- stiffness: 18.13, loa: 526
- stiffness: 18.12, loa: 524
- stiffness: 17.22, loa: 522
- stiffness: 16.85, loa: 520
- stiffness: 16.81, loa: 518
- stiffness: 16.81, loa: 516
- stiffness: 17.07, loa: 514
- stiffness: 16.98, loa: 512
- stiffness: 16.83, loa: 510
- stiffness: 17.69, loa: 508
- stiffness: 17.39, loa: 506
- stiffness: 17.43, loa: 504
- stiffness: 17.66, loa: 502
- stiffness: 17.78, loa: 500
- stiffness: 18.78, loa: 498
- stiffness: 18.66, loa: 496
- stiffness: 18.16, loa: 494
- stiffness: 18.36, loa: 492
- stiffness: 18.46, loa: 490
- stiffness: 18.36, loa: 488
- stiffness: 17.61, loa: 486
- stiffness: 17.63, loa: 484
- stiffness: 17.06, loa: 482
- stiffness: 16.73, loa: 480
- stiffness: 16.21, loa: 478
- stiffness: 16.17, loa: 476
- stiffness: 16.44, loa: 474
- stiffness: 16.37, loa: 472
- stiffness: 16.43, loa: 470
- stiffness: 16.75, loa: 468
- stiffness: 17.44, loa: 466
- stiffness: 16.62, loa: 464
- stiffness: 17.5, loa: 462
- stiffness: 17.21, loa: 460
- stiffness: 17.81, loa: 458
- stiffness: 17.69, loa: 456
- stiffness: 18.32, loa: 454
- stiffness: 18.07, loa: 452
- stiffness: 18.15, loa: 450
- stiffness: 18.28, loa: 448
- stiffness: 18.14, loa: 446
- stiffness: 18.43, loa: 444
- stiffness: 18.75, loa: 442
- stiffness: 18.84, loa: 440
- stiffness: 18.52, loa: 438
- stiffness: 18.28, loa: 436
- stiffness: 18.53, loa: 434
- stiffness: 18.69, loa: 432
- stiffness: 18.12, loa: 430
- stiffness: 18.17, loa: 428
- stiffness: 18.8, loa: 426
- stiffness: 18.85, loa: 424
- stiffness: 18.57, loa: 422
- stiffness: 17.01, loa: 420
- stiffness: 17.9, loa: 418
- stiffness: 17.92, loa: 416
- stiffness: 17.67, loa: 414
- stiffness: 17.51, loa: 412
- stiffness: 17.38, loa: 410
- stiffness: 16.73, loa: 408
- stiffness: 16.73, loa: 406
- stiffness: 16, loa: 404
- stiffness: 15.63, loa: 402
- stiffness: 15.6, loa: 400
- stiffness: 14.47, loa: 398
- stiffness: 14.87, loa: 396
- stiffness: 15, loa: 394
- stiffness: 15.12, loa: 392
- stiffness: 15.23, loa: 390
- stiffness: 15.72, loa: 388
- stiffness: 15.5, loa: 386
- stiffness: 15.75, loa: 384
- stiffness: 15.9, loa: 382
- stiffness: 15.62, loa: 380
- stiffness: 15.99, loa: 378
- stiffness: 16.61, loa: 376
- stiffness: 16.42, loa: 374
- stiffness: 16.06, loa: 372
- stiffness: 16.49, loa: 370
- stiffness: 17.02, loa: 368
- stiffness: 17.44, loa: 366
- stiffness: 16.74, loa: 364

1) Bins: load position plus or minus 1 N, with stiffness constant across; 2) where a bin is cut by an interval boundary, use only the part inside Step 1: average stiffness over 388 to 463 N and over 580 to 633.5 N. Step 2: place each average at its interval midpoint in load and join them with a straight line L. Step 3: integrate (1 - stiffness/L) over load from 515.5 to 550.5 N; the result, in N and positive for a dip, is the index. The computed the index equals 0.7 N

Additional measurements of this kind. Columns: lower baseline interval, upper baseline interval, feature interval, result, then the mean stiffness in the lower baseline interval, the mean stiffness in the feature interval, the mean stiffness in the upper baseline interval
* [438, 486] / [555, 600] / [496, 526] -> -4.9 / 17.5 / 17.5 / 11.7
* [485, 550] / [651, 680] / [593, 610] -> 2.5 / 16.9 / 15.2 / 18.7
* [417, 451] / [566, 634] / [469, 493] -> 0.2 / 18.4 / 17.2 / 14.7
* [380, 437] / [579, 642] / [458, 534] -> -4.5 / 16.8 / 17.3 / 15.8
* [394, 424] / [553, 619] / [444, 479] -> -3.9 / 16.7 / 17.3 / 12.7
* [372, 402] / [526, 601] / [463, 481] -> -2.9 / 15.6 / 16.6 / 12.9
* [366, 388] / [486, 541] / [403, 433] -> -2.2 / 16.2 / 17.7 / 17.4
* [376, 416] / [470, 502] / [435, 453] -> -1.7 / 16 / 18.4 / 17.5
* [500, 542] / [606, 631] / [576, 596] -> 2.5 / 17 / 14.4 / 16.2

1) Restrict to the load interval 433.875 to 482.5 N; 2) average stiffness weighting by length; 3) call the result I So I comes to 17.5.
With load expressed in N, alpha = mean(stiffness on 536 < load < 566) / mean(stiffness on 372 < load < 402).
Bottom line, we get 0.7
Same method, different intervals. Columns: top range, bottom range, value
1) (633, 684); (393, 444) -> 1.05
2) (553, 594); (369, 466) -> 0.65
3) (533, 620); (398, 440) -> 0.75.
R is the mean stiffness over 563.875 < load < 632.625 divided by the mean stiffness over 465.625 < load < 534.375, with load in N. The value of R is 0.8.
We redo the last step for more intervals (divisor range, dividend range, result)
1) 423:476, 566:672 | 0.89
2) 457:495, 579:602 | 0.86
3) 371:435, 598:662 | 1.01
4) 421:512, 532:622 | 0.74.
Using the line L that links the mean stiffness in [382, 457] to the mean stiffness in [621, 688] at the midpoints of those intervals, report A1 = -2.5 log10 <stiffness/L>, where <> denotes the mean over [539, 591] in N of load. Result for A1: 0.472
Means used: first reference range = 17.3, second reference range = 18.1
